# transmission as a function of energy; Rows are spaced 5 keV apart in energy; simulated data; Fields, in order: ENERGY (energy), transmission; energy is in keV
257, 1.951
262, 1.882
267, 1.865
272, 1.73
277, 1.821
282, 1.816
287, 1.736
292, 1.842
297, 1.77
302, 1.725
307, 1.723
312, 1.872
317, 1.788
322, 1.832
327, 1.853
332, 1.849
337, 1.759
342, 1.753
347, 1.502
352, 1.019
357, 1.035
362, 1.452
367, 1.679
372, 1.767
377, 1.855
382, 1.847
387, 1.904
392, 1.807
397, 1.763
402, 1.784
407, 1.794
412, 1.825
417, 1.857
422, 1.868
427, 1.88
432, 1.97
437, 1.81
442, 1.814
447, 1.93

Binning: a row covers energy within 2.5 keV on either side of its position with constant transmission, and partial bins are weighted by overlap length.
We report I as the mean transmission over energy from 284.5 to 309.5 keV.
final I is 1.76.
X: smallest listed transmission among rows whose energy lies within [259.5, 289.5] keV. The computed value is 1.73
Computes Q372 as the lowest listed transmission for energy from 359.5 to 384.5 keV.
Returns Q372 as 1.452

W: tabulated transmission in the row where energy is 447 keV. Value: 1.93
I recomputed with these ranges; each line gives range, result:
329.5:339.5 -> 1.8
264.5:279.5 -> 1.81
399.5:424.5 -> 1.83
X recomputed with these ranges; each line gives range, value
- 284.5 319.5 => 1.723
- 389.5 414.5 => 1.763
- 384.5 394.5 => 1.807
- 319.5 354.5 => 1.019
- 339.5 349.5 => 1.502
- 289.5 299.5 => 1.77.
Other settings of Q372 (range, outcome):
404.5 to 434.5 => 1.794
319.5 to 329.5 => 1.832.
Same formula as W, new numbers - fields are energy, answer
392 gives 1.807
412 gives 1.825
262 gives 1.882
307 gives 1.723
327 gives 1.853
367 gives 1.679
